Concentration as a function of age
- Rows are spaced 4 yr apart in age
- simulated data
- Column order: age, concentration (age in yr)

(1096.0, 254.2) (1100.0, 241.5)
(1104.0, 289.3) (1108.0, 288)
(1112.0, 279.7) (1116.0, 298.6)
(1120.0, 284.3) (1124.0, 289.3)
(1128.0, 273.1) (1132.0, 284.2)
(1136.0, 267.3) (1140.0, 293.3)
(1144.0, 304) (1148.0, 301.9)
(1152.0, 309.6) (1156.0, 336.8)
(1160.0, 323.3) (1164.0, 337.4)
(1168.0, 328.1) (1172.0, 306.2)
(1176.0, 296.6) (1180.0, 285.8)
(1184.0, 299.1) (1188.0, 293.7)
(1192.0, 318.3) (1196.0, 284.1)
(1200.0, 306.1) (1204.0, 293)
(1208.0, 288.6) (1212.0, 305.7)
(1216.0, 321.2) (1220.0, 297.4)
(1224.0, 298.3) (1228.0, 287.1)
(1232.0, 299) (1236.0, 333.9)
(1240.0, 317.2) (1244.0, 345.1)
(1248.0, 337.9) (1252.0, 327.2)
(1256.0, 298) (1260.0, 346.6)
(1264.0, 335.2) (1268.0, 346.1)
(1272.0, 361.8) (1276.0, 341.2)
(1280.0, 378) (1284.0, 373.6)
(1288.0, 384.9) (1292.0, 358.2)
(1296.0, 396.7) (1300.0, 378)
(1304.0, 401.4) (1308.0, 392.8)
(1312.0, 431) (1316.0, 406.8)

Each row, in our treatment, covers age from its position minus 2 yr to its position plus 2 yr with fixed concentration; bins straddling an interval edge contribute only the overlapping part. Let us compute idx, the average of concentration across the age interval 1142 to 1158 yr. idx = 313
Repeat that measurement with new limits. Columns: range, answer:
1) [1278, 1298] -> 378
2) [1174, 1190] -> 294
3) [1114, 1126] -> 291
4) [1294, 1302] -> 387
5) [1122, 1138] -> 278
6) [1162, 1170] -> 333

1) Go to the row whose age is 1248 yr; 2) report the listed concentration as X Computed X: 337.9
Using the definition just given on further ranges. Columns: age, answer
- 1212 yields 305.7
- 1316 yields 406.8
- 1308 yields 392.8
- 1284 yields 373.6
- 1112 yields 279.7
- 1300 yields 378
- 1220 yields 297.4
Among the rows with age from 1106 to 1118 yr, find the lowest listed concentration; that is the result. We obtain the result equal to 279.7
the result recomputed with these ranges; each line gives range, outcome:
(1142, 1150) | 301.9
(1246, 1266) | 298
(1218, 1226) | 297.4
